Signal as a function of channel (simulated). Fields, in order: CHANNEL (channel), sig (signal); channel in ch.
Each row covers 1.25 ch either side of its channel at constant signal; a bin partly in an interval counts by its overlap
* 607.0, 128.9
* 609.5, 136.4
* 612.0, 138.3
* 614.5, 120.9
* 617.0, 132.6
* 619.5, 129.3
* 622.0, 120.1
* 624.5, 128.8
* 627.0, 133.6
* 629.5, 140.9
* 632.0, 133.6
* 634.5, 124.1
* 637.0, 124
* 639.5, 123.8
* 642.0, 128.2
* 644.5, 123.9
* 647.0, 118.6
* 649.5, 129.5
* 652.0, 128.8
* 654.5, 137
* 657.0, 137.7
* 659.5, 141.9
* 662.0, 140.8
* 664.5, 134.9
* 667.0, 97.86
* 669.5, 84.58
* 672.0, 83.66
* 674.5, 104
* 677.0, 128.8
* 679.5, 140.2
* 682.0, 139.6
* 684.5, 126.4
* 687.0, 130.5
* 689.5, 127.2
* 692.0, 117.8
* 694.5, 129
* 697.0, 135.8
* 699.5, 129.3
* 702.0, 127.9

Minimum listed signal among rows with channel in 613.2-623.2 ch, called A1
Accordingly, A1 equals 120.1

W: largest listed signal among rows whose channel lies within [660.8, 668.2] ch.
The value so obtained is 140.8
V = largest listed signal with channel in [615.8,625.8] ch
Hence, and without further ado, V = 132.6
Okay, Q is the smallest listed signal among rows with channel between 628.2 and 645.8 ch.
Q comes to 123.8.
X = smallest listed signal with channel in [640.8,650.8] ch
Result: 118.6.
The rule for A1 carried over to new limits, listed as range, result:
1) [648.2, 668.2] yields 97.86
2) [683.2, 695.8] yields 117.8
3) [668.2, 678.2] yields 83.66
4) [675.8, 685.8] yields 126.4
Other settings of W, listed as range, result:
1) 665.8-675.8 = 104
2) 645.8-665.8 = 141.9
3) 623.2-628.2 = 133.6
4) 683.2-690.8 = 130.5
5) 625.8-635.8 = 140.9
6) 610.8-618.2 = 138.3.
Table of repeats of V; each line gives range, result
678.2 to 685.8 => 140.2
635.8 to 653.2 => 129.5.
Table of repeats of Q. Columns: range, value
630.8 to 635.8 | 124.1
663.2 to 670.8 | 84.58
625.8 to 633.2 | 133.6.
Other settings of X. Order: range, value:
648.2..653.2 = 128.8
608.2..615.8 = 120.9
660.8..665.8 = 134.9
